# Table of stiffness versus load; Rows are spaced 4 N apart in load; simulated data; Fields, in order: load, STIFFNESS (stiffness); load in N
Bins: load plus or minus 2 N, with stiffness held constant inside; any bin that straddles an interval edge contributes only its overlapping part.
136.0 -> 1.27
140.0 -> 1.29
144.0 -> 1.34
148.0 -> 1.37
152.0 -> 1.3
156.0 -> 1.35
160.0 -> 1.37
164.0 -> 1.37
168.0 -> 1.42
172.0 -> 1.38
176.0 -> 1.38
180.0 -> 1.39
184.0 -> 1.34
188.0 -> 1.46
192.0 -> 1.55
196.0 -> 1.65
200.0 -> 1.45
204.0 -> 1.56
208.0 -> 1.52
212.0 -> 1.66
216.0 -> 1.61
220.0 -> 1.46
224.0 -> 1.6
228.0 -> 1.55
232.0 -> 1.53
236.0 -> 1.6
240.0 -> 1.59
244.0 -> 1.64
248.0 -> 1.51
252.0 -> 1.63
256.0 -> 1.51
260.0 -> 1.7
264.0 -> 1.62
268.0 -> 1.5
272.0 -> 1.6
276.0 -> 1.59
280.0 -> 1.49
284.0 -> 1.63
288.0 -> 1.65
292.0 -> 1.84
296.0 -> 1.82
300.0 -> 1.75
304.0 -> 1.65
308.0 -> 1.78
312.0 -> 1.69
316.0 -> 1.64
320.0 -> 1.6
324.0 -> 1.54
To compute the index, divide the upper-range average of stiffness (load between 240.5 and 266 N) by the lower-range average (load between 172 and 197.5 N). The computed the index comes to 1.1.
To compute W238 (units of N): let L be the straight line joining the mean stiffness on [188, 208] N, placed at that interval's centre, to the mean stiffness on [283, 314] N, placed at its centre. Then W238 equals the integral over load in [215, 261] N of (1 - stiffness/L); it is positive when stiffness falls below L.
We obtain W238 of 1.2 N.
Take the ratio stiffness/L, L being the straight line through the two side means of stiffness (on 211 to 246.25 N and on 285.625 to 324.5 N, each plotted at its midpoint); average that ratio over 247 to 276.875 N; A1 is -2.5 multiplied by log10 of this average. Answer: 0.03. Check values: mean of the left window 1.58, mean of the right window 1.7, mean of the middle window 1.58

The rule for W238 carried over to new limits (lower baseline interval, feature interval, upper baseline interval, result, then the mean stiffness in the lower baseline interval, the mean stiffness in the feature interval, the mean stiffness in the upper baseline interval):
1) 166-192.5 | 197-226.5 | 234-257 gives -1.19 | 1.41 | 1.55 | 1.58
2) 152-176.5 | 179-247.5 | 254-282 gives -3.43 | 1.37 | 1.54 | 1.57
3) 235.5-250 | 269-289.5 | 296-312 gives 1.07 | 1.58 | 1.59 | 1.73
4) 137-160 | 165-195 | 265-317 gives -0.40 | 1.33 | 1.42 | 1.66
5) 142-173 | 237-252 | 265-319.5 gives -0.32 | 1.36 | 1.59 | 1.66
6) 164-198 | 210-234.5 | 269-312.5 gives -0.63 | 1.44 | 1.57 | 1.68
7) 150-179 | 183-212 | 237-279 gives -1.51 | 1.37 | 1.52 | 1.59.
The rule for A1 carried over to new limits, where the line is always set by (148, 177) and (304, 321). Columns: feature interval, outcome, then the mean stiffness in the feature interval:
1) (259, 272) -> -0.01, 1.6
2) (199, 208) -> -0.05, 1.51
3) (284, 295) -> -0.06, 1.73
